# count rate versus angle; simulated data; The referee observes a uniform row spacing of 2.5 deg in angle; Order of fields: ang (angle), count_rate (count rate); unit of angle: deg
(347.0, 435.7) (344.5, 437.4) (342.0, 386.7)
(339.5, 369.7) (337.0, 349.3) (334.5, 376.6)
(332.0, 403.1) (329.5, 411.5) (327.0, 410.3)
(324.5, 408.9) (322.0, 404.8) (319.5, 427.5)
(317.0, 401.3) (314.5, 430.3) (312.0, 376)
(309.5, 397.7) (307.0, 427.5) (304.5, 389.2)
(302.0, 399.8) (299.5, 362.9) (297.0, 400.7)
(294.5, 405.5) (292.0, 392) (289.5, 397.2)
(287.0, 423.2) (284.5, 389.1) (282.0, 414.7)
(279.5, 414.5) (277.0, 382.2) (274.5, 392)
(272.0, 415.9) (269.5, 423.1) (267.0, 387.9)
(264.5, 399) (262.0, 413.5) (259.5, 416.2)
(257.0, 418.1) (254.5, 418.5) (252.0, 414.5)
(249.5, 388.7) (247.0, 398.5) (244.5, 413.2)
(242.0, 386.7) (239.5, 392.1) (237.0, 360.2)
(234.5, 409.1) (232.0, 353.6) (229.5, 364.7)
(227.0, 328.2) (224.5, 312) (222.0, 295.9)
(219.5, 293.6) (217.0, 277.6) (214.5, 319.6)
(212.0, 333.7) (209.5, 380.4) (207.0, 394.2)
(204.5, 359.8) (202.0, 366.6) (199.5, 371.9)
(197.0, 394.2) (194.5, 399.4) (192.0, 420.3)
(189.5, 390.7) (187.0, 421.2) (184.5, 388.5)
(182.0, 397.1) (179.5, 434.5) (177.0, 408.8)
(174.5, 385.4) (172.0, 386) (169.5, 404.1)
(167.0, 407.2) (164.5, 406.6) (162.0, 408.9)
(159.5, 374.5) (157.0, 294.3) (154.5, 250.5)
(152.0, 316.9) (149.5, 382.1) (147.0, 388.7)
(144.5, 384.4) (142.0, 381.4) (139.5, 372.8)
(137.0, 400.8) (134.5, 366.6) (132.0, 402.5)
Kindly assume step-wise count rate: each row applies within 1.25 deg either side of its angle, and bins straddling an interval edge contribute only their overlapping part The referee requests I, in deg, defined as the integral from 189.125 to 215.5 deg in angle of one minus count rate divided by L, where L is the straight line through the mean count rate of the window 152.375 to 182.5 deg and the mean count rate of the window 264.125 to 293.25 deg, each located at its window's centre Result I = 0.7 deg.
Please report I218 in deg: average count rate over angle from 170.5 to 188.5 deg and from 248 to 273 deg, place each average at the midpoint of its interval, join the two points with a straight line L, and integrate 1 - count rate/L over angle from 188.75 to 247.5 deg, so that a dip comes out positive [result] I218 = 6.3 deg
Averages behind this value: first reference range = 403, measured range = 362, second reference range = 409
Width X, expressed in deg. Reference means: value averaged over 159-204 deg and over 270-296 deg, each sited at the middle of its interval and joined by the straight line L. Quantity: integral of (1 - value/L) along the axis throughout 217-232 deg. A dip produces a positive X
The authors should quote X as 3.07 deg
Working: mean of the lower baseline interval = 398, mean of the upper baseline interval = 403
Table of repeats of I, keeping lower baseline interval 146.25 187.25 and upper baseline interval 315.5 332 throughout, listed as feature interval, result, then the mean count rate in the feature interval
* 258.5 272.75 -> -0.4 deg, 409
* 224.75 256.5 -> 0.8 deg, 384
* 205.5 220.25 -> 2.0 deg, 335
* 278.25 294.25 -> -0.1 deg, 405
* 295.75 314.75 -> 0.5 deg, 396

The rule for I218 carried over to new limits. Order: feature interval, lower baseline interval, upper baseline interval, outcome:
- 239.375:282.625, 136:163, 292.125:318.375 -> -2.0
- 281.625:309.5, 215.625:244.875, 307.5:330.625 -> -0.5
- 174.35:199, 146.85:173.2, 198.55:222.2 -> -3.6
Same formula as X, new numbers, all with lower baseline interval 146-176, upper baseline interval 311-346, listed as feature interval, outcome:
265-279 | -0.4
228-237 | 0.2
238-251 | -0.4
